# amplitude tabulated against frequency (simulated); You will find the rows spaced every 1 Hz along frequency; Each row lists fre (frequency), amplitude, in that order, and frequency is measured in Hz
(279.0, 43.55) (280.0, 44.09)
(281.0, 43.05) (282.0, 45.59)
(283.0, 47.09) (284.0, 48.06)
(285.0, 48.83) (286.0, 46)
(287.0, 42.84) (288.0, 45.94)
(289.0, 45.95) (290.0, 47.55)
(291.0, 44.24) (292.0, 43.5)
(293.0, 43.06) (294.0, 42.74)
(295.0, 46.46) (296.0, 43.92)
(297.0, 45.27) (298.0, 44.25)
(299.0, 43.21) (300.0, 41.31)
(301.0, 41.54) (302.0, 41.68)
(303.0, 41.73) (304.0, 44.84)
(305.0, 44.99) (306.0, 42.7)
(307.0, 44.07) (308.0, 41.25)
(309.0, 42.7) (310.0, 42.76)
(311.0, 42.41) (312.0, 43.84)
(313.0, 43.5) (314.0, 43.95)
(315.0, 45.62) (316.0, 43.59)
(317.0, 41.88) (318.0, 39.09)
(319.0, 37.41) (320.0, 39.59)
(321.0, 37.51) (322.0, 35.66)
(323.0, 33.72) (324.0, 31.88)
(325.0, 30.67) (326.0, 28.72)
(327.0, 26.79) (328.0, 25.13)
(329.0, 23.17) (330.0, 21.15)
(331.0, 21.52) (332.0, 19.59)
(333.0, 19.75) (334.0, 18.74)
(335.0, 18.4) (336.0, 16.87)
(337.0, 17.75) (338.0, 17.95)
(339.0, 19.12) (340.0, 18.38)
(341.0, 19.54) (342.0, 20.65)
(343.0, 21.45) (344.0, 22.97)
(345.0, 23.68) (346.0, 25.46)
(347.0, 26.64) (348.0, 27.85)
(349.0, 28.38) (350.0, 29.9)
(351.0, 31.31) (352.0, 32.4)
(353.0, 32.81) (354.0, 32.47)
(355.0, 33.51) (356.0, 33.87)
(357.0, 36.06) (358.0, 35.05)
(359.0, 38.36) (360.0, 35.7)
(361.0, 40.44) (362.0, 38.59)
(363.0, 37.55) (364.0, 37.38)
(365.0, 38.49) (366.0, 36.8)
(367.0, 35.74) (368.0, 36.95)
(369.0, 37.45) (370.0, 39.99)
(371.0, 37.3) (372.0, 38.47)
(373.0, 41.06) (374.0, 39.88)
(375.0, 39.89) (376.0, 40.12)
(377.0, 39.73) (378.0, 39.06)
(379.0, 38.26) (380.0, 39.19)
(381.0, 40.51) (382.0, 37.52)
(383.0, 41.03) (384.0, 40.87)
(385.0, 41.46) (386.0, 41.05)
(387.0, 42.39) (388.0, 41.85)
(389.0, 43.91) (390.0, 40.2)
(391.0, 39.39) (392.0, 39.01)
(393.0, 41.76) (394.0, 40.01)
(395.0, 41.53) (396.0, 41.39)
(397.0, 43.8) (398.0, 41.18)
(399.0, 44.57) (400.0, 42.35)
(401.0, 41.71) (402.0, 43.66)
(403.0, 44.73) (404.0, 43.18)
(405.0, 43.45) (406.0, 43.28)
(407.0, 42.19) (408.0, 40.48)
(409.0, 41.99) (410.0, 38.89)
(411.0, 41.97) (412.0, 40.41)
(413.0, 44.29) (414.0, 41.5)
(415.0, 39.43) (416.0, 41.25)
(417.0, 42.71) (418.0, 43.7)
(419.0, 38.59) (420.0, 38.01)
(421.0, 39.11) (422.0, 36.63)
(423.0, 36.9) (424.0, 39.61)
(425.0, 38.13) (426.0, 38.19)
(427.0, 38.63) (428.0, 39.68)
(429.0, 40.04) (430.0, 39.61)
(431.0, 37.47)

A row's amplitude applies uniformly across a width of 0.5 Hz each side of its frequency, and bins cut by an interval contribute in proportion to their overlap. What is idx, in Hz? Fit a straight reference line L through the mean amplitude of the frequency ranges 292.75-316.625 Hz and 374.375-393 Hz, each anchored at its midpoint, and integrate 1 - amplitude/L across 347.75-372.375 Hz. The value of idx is 3.5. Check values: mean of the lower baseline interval 43.4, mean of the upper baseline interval 40.3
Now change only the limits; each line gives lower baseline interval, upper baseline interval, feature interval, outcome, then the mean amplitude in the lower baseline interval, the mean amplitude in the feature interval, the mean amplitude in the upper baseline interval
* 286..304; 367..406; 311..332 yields 4.2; 43.9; 34.5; 40.8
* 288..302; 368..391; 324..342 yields 8.8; 44.1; 21.6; 40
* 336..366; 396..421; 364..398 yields -3.8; 29.4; 39.9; 41.9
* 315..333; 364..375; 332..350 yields 6.7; 31.7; 21.6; 38.3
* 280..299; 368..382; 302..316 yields 0.1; 45.2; 43.4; 39.2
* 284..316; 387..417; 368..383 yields 1.2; 44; 39.2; 41.9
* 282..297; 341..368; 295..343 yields 7.4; 45.4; 33.8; 31.9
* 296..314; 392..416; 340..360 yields 6.4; 43.1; 29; 42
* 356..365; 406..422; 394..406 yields -0.8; 37.3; 42.8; 40.9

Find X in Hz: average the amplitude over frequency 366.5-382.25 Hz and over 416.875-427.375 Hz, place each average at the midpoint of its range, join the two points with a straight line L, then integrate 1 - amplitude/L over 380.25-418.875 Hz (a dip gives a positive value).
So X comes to -2.7 Hz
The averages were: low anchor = 38.8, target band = 41.7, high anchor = 39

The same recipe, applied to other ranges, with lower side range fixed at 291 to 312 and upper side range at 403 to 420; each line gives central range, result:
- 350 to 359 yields 1.9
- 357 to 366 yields 1.0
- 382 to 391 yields 0.2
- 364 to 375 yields 1.0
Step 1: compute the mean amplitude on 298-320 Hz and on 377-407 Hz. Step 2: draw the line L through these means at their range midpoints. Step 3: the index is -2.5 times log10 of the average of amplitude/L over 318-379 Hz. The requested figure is 0.335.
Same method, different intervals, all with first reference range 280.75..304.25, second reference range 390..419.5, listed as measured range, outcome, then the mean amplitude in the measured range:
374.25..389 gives 0.053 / 40.3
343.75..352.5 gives 0.480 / 27.8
